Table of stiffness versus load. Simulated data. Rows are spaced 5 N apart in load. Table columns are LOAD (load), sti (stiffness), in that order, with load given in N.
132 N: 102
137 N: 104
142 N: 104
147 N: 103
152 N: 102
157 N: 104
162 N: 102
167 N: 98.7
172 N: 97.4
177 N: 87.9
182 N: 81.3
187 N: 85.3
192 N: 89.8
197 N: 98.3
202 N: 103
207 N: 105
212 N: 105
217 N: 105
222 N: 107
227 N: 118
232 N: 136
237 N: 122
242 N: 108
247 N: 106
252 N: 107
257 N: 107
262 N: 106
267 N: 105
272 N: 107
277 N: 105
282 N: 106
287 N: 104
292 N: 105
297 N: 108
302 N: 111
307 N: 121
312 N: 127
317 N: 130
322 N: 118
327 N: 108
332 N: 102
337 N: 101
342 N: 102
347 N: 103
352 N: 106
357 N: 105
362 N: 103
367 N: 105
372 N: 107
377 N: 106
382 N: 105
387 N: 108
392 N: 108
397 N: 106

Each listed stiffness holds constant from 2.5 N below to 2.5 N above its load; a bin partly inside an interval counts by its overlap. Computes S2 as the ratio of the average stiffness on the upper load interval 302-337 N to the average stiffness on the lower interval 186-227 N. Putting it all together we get 1.14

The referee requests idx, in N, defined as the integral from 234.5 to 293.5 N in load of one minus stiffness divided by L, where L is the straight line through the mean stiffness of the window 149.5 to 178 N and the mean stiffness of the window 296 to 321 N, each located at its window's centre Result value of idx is 3.2 N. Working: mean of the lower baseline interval 99.2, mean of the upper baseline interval 120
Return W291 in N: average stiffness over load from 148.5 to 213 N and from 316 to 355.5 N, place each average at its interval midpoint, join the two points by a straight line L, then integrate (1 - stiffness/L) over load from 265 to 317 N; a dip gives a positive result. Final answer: -3.1 N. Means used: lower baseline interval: 96.8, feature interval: 111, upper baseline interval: 108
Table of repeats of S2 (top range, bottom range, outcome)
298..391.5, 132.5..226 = 1.10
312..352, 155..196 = 1.18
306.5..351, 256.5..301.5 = 1.05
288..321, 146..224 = 1.18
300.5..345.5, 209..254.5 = 1.01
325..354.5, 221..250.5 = 0.89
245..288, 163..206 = 1.13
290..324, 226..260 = 1.02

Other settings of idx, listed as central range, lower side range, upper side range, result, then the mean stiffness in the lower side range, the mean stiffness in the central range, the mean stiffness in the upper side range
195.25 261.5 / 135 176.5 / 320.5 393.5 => -4.5 N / 101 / 110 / 106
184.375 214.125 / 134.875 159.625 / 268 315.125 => 2.4 N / 103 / 97.6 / 111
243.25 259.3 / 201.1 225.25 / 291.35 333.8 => 0.4 N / 106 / 107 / 115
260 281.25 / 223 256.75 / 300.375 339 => 1.7 N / 115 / 106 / 115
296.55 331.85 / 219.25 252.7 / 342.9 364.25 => -3.0 N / 115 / 117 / 104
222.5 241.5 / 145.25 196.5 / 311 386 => -4.2 N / 95.1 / 122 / 108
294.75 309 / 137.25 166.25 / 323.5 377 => -1.2 N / 103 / 113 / 105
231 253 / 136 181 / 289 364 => -2.2 N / 99.6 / 115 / 110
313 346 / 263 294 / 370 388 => -1.5 N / 105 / 111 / 106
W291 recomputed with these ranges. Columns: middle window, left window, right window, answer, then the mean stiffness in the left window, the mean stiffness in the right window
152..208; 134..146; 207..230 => 5.6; 104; 109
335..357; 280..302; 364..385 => 0.6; 106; 106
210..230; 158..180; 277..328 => -1.2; 96.7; 114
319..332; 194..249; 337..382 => -0.7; 110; 104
